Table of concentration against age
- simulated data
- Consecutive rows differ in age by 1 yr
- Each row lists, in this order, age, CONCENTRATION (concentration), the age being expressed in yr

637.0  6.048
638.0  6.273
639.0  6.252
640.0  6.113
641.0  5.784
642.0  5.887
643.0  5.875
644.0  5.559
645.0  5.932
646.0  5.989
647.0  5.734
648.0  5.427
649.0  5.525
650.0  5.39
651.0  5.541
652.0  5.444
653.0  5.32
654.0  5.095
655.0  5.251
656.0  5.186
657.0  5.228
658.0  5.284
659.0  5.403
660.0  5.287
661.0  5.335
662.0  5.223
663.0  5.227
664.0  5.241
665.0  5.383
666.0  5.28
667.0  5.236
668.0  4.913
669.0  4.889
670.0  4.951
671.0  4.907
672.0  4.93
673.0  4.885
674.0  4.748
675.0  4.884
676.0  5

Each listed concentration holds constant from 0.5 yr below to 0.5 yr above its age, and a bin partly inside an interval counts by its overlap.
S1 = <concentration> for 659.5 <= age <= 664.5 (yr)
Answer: 5.26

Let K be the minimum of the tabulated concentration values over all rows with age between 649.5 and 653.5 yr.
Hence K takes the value 5.32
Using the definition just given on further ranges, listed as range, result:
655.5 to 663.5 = 5.186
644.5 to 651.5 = 5.39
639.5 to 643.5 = 5.784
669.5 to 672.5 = 4.907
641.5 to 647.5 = 5.559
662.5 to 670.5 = 4.889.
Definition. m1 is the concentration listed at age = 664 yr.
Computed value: 5.241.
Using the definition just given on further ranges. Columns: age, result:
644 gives 5.559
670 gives 4.951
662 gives 5.223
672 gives 4.93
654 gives 5.095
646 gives 5.989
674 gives 4.748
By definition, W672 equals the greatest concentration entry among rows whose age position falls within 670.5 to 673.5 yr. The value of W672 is 4.93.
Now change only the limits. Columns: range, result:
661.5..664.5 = 5.241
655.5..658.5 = 5.284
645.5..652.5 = 5.989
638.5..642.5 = 6.252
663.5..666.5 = 5.383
